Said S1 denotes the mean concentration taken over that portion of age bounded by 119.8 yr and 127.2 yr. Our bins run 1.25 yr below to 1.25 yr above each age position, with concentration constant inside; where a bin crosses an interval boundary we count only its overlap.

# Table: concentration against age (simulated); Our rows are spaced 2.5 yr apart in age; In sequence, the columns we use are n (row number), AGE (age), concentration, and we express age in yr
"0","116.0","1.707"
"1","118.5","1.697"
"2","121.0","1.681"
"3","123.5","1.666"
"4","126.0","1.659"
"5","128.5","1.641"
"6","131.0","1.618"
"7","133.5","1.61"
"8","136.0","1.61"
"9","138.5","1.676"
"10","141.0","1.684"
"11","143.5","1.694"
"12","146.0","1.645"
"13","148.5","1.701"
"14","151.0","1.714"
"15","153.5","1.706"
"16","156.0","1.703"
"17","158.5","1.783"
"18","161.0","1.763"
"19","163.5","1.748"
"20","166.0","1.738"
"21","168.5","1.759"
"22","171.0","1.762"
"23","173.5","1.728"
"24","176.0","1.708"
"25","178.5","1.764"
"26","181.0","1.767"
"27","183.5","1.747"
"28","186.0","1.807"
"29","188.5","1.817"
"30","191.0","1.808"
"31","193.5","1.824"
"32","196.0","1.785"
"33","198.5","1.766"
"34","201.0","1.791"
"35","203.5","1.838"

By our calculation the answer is 1.67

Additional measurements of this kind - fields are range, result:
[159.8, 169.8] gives 1.75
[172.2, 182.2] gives 1.74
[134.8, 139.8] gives 1.64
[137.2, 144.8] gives 1.68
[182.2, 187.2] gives 1.78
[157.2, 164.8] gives 1.76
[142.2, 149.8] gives 1.68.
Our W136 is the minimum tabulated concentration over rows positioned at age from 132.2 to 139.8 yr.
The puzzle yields 1.61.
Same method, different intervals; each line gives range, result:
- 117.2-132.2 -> 1.618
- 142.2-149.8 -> 1.645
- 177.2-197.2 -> 1.747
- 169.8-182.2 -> 1.708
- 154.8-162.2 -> 1.703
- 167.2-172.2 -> 1.759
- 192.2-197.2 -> 1.785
